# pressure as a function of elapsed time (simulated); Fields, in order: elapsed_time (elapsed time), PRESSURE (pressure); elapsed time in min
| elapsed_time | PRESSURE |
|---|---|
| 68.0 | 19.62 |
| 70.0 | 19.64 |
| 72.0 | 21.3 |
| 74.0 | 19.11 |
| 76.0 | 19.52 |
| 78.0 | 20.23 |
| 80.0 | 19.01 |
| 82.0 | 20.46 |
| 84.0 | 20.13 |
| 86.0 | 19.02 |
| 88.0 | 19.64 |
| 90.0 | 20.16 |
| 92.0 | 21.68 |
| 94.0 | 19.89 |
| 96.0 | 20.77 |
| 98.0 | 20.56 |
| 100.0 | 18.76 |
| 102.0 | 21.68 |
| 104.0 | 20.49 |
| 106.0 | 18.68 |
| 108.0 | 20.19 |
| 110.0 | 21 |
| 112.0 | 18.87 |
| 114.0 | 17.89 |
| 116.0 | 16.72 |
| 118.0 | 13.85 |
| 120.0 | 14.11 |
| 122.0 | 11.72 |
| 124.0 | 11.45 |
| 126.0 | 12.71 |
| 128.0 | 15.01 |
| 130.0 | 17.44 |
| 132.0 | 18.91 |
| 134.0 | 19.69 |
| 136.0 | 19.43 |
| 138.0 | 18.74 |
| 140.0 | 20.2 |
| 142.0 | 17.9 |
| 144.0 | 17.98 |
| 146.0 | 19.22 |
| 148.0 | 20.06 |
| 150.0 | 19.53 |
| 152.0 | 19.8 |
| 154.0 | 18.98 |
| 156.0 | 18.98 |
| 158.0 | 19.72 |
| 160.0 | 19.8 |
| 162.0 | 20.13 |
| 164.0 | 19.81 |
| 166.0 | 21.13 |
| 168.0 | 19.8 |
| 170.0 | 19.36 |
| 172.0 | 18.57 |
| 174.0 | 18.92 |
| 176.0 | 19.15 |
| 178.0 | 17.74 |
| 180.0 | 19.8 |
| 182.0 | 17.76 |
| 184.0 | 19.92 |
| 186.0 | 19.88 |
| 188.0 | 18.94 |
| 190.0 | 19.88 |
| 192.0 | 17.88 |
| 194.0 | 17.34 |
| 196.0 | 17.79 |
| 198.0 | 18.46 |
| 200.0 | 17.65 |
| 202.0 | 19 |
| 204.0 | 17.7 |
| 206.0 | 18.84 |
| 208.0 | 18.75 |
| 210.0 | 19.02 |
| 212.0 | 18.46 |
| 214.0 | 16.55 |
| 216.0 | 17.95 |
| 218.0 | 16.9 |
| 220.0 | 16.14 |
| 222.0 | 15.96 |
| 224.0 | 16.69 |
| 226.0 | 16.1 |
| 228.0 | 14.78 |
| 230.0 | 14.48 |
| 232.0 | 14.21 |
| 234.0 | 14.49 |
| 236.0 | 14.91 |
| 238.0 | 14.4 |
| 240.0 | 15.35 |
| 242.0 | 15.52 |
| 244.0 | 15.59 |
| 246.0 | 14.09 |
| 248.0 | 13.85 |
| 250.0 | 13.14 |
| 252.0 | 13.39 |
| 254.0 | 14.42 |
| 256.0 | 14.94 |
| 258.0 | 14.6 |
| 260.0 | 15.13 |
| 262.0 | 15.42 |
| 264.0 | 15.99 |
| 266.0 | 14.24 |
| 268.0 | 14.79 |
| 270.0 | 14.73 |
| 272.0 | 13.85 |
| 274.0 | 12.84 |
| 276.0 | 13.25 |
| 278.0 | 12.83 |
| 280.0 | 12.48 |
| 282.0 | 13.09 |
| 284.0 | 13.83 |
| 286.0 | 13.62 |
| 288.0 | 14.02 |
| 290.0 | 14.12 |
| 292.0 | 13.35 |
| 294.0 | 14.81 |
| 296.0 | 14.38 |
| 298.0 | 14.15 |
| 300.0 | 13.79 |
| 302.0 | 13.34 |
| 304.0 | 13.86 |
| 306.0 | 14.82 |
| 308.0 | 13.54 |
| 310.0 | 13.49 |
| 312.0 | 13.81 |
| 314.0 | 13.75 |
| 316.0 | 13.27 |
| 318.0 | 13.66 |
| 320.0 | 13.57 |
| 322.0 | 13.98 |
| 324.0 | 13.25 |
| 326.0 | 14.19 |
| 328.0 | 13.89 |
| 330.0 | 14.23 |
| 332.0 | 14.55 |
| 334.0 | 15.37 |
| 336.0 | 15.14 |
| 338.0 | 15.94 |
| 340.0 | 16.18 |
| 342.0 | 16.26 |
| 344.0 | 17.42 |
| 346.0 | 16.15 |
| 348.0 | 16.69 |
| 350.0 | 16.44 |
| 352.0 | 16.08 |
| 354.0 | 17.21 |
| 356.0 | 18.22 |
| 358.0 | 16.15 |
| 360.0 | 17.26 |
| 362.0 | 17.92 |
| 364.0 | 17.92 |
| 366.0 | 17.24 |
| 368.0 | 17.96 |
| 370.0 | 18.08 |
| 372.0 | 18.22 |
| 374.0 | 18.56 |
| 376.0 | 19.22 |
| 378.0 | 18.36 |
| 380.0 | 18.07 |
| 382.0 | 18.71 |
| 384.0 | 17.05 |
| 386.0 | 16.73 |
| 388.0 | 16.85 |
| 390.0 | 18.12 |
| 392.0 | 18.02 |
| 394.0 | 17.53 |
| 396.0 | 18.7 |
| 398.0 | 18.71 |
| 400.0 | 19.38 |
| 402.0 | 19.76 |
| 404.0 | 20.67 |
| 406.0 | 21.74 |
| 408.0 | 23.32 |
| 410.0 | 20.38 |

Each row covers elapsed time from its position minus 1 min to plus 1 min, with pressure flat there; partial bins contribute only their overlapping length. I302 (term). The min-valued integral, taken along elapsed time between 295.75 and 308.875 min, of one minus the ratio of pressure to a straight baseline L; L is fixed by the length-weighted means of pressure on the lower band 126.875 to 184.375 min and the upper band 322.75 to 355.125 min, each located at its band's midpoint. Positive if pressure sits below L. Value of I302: 1.9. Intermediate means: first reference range 19.1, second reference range 15.6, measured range 14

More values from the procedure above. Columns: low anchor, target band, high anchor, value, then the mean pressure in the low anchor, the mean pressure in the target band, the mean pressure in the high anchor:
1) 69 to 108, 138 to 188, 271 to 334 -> -4.1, 20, 19.3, 13.8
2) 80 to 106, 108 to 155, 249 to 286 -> 3.2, 20.2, 17.5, 14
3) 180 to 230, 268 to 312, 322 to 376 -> 8.4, 17.8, 13.7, 16.4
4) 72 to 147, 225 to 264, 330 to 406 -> 7.1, 18.5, 14.7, 17.5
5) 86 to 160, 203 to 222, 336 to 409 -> 0.6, 18.4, 17.7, 17.9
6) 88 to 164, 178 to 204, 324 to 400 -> -0.8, 18.5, 18.6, 17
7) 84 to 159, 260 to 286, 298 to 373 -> 3.8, 18.4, 14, 15.5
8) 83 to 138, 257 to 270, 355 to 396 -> 2.1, 18.2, 15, 17.8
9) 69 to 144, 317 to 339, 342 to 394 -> 4.1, 18.5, 14.3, 17.5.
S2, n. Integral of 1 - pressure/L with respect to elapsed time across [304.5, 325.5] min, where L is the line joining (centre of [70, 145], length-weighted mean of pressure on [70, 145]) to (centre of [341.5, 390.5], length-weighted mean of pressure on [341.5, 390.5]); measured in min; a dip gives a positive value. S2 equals 4.7 min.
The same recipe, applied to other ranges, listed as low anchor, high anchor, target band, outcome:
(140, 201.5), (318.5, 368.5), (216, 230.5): 1.7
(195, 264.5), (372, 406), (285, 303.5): 3.3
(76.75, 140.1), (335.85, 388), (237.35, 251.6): 2.6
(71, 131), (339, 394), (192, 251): 5.3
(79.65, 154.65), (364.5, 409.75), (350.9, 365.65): 1.1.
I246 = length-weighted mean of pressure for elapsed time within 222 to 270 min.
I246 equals 14.8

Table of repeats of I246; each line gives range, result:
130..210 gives 19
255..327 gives 14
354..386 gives 17.9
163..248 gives 17.5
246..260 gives 14.1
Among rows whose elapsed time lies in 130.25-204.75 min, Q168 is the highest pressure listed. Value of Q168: 21.13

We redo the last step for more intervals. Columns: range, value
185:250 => 19.88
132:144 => 20.2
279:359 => 18.22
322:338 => 15.94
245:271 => 15.99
